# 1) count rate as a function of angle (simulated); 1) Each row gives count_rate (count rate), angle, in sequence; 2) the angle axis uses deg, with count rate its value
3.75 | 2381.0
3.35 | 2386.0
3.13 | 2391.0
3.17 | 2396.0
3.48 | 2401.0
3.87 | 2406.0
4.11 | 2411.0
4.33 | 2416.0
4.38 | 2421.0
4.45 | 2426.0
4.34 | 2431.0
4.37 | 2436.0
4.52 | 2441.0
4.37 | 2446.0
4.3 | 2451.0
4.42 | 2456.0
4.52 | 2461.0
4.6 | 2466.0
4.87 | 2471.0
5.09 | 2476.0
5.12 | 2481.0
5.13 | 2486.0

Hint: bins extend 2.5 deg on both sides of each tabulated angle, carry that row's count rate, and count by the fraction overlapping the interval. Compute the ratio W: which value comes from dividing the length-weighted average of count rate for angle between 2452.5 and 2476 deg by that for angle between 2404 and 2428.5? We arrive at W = 1.1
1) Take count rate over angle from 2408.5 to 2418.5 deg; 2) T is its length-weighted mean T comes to 4.22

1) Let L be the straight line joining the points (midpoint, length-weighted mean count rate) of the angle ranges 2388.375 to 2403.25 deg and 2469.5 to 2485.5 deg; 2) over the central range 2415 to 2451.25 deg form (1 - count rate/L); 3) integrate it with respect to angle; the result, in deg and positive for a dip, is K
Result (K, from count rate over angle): -2.9 deg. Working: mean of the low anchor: 3.26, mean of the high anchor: 5.05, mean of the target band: 4.39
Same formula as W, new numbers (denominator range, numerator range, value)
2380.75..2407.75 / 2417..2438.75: 1.28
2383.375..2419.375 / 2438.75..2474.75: 1.24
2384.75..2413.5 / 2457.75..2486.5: 1.38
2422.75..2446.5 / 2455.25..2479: 1.07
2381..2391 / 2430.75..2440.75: 1.29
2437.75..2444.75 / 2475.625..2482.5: 1.14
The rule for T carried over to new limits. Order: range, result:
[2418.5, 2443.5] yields 4.41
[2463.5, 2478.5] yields 4.85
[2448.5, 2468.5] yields 4.46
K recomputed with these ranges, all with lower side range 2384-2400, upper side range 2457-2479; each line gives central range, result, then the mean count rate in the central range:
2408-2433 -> -3.34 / 4.31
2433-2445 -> -0.73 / 4.43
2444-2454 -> 0.08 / 4.34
